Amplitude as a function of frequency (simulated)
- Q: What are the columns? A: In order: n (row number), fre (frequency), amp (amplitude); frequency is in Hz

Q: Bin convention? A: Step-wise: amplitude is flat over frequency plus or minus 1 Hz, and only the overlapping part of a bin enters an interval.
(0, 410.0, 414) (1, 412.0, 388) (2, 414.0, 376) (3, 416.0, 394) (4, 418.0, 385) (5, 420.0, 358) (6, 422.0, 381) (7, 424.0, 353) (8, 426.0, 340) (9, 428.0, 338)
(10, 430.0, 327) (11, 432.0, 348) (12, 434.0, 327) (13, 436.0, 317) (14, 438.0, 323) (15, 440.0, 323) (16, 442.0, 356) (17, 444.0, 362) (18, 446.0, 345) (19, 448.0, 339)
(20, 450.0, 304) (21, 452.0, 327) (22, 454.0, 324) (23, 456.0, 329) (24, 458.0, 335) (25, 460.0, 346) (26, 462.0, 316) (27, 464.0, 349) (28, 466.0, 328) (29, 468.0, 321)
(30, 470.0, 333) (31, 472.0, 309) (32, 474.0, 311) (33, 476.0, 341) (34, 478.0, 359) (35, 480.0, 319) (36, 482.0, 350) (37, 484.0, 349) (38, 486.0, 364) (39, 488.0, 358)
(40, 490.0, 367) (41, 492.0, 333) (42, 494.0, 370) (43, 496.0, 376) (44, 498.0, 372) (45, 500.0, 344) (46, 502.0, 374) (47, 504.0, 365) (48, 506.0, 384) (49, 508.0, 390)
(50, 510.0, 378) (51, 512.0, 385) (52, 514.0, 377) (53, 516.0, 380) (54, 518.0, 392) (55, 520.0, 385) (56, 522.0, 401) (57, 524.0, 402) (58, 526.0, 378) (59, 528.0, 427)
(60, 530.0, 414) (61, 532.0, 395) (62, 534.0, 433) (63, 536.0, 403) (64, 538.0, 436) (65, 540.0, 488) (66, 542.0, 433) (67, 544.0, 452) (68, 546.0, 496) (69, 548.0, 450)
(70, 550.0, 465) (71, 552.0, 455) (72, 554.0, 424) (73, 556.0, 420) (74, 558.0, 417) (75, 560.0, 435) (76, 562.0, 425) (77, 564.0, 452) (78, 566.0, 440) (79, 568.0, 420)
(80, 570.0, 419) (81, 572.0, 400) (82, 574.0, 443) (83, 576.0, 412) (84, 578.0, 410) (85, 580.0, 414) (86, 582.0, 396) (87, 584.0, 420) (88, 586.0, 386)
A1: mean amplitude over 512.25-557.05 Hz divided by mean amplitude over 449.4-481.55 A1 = 1.3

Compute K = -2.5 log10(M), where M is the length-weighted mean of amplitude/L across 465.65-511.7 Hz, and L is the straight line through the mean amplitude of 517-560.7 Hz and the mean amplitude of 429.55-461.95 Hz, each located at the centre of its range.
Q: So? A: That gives 0.07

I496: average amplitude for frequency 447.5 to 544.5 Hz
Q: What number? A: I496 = 368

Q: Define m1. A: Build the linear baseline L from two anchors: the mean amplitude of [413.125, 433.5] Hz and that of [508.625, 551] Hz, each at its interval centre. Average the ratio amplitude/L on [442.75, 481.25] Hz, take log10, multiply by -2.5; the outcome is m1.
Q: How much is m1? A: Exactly 0.148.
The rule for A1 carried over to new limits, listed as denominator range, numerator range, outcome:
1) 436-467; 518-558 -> 1.28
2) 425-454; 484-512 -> 1.10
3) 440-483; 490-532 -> 1.14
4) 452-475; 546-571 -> 1.34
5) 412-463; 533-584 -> 1.26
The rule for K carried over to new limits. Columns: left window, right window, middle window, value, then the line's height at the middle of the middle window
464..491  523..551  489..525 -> 0.03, 386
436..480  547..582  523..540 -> -0.04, 399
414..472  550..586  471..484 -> 0.10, 363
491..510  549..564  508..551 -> -0.04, 403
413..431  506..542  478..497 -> 0.10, 389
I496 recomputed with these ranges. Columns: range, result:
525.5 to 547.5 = 434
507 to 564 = 420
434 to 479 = 332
